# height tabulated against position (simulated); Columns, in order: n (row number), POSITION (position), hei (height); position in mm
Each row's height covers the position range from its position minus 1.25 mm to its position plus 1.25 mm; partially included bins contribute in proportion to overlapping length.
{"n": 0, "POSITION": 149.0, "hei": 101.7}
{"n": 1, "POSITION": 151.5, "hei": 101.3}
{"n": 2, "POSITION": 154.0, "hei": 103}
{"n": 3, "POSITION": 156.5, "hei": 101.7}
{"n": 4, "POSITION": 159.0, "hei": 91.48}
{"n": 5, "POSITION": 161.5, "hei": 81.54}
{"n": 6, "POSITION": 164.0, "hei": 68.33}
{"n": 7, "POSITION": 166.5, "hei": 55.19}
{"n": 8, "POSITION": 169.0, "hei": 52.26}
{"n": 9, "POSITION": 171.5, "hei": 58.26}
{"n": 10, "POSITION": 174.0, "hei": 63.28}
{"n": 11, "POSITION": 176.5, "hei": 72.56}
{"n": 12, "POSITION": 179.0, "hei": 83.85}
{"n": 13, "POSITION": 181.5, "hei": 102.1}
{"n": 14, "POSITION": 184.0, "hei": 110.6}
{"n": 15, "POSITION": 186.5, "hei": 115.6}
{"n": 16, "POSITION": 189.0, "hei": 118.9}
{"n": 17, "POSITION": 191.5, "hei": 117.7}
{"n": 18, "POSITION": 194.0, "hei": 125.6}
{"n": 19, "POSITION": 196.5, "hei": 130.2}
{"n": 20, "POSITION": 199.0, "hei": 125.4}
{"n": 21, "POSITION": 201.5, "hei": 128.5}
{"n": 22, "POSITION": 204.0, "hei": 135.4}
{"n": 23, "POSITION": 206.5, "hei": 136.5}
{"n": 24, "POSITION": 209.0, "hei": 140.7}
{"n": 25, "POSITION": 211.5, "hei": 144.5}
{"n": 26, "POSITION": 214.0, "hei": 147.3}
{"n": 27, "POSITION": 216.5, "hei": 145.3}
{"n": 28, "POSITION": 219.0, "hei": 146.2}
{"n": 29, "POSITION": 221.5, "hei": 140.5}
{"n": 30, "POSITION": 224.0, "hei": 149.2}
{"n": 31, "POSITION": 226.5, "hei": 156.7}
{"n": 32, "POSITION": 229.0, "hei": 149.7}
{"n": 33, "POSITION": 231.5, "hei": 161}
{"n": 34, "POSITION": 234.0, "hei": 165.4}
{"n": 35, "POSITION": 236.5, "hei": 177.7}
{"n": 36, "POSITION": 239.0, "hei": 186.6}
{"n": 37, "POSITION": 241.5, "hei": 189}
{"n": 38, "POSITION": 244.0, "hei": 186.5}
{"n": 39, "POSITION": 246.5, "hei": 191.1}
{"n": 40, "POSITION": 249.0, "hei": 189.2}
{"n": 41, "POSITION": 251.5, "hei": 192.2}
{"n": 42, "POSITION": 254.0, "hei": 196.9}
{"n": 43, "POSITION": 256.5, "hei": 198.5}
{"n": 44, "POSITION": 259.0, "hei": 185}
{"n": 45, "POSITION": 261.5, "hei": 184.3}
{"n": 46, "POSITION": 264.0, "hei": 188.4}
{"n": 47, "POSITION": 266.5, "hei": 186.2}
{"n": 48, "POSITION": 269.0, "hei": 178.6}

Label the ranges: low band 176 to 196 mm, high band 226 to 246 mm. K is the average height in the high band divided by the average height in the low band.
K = 1.60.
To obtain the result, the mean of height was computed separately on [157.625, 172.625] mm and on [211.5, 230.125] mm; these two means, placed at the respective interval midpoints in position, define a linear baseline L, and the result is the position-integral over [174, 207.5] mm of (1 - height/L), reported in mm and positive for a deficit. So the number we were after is -2.6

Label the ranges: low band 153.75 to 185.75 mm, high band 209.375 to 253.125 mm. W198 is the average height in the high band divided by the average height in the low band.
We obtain 2.07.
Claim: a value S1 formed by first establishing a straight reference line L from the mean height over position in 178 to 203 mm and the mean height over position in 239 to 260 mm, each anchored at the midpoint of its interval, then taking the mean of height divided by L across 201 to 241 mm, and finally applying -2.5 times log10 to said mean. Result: 0.02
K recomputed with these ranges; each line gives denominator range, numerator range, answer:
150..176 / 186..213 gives 1.67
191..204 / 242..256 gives 1.51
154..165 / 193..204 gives 1.46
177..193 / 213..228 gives 1.38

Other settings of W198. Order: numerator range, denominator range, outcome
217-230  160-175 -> 2.33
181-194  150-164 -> 1.23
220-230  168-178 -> 2.39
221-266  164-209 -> 1.74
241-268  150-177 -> 2.45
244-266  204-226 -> 1.32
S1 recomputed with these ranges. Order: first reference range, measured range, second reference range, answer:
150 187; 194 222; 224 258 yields -0.02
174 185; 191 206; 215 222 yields -0.11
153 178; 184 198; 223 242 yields -0.11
